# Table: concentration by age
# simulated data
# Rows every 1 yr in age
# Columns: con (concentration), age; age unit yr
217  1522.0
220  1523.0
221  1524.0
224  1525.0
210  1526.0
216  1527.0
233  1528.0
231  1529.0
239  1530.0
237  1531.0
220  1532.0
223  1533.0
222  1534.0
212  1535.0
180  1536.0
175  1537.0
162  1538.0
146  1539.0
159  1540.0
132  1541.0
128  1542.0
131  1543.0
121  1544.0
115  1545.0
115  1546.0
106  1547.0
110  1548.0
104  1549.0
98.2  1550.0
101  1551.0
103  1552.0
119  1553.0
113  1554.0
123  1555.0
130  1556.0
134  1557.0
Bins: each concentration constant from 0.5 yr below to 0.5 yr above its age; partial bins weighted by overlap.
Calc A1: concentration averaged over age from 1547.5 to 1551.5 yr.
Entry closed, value 103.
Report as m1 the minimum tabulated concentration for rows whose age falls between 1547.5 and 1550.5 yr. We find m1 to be 98.2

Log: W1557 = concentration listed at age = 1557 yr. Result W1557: 134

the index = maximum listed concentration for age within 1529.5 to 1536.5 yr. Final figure 239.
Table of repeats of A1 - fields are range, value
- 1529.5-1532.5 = 232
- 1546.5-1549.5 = 107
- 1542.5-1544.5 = 126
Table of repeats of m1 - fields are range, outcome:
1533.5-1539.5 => 146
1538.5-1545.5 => 115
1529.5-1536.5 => 180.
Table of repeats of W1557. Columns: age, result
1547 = 106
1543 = 131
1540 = 159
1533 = 223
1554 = 113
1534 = 222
